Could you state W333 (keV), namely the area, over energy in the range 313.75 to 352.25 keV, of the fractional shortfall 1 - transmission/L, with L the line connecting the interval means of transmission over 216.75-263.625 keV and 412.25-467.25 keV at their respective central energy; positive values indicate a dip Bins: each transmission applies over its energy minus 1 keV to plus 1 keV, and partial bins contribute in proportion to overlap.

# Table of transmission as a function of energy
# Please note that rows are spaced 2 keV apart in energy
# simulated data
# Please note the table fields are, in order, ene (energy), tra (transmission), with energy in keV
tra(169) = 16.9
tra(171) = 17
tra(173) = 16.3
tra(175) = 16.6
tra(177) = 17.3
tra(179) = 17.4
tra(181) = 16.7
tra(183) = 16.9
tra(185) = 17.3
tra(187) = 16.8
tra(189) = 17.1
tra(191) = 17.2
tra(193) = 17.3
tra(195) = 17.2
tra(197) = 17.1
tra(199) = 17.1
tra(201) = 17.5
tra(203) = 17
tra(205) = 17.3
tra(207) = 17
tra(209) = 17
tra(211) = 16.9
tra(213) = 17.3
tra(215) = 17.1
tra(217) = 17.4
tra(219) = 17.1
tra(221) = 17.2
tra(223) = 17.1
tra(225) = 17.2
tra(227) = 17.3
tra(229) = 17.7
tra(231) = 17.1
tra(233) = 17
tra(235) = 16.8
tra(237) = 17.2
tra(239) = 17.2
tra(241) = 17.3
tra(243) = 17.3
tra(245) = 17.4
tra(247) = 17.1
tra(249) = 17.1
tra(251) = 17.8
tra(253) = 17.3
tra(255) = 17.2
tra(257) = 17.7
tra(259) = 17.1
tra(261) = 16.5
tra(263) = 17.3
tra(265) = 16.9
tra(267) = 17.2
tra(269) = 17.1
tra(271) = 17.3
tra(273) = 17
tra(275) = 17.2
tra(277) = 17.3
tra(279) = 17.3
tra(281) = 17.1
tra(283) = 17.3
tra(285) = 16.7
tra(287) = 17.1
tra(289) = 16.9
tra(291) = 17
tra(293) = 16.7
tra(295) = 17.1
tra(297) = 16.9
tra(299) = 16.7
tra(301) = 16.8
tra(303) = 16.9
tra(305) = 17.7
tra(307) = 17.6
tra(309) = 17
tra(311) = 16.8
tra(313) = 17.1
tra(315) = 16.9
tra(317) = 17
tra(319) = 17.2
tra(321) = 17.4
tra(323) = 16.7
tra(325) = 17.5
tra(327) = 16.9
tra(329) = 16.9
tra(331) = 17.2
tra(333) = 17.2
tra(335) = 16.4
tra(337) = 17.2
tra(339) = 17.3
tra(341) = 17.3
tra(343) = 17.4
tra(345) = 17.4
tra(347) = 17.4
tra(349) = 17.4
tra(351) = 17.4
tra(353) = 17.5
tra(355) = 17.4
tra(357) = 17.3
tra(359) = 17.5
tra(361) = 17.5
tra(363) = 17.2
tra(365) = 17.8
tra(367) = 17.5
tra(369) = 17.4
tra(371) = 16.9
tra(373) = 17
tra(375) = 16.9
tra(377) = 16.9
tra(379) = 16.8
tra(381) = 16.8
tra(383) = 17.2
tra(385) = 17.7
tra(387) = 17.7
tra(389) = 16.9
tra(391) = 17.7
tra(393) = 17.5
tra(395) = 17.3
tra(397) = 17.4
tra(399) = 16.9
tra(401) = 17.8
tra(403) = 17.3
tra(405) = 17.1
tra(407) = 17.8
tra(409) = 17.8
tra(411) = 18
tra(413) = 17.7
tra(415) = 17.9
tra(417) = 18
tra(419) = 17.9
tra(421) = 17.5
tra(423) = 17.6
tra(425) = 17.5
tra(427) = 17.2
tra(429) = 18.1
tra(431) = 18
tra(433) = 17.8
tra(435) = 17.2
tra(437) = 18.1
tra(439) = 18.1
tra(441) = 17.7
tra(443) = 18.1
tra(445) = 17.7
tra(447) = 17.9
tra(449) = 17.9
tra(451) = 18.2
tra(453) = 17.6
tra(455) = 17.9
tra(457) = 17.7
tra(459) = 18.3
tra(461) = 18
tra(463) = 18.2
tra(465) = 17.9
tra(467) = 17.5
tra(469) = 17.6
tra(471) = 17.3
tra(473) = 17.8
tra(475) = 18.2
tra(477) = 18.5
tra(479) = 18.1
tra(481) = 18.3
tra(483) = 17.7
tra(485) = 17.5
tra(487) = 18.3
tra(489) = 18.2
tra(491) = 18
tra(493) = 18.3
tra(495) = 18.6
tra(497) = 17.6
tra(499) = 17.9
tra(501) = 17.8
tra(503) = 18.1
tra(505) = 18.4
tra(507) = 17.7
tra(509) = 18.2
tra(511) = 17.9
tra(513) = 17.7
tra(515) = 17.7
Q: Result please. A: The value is 0.8 keV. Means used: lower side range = 17.2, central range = 17.2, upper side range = 17.8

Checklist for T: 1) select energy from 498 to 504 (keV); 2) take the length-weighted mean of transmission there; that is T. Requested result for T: 17.9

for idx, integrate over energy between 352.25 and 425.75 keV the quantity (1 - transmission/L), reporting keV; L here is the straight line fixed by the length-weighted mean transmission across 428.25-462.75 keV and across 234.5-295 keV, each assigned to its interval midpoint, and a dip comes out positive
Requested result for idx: 1.03 keV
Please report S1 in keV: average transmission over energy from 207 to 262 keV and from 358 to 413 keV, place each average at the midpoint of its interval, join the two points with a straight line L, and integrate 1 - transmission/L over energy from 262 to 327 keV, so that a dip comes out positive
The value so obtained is 0.7 keV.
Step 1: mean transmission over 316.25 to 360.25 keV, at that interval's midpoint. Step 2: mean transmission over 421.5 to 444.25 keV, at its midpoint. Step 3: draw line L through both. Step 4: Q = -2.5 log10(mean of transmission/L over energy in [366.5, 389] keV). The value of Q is 0.02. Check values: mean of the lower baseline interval 17.2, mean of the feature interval 17.1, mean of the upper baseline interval 17.8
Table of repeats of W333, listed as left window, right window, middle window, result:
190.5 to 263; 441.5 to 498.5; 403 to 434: 0.15 keV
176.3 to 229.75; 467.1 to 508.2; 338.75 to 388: 0.90 keV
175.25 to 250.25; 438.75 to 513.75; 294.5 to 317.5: 0.53 keV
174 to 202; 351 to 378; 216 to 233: -0.10 keV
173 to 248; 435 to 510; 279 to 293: 0.29 keV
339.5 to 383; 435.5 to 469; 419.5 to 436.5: 0.10 keV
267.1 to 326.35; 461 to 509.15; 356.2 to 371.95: 0.01 keV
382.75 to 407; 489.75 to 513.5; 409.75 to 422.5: -0.22 keV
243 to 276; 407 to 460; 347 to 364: 0.14 keV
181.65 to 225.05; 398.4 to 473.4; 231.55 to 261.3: 0.06 keV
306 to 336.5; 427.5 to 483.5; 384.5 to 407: 0.16 keV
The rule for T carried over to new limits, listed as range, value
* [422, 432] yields 17.7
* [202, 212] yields 17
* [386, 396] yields 17.4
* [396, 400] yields 17.1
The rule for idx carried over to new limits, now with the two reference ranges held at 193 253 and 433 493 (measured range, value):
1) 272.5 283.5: 0.1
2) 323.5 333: 0.2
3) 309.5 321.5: 0.3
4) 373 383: 0.4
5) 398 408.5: 0.2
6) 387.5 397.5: 0.2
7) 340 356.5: 0.2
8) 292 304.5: 0.4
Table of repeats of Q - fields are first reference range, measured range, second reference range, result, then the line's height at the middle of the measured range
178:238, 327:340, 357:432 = 0.02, 17.3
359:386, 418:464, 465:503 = -0.01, 17.7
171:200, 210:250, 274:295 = -0.01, 17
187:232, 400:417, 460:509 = 0.00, 17.8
